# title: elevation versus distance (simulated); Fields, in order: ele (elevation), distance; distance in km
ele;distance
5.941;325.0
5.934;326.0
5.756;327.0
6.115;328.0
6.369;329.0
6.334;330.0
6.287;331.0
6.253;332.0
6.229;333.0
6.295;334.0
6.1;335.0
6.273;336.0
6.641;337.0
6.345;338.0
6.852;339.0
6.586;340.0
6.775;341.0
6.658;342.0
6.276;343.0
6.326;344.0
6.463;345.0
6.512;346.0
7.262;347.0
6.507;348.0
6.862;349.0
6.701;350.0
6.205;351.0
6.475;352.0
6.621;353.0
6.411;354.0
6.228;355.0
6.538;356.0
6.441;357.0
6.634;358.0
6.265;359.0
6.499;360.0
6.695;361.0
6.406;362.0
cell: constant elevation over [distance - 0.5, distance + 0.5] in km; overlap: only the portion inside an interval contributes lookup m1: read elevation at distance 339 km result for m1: 6.852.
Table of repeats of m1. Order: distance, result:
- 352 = 6.475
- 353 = 6.621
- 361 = 6.695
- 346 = 6.512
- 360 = 6.499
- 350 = 6.701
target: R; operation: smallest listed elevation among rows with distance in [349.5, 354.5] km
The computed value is 6.205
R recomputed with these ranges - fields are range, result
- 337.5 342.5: 6.345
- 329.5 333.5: 6.229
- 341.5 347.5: 6.276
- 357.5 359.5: 6.265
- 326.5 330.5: 5.756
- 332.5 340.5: 6.1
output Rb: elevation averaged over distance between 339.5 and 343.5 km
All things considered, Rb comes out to 6.57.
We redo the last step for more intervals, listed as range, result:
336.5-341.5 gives 6.64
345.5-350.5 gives 6.77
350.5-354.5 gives 6.43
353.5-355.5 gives 6.32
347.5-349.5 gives 6.68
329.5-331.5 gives 6.31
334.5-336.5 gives 6.19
